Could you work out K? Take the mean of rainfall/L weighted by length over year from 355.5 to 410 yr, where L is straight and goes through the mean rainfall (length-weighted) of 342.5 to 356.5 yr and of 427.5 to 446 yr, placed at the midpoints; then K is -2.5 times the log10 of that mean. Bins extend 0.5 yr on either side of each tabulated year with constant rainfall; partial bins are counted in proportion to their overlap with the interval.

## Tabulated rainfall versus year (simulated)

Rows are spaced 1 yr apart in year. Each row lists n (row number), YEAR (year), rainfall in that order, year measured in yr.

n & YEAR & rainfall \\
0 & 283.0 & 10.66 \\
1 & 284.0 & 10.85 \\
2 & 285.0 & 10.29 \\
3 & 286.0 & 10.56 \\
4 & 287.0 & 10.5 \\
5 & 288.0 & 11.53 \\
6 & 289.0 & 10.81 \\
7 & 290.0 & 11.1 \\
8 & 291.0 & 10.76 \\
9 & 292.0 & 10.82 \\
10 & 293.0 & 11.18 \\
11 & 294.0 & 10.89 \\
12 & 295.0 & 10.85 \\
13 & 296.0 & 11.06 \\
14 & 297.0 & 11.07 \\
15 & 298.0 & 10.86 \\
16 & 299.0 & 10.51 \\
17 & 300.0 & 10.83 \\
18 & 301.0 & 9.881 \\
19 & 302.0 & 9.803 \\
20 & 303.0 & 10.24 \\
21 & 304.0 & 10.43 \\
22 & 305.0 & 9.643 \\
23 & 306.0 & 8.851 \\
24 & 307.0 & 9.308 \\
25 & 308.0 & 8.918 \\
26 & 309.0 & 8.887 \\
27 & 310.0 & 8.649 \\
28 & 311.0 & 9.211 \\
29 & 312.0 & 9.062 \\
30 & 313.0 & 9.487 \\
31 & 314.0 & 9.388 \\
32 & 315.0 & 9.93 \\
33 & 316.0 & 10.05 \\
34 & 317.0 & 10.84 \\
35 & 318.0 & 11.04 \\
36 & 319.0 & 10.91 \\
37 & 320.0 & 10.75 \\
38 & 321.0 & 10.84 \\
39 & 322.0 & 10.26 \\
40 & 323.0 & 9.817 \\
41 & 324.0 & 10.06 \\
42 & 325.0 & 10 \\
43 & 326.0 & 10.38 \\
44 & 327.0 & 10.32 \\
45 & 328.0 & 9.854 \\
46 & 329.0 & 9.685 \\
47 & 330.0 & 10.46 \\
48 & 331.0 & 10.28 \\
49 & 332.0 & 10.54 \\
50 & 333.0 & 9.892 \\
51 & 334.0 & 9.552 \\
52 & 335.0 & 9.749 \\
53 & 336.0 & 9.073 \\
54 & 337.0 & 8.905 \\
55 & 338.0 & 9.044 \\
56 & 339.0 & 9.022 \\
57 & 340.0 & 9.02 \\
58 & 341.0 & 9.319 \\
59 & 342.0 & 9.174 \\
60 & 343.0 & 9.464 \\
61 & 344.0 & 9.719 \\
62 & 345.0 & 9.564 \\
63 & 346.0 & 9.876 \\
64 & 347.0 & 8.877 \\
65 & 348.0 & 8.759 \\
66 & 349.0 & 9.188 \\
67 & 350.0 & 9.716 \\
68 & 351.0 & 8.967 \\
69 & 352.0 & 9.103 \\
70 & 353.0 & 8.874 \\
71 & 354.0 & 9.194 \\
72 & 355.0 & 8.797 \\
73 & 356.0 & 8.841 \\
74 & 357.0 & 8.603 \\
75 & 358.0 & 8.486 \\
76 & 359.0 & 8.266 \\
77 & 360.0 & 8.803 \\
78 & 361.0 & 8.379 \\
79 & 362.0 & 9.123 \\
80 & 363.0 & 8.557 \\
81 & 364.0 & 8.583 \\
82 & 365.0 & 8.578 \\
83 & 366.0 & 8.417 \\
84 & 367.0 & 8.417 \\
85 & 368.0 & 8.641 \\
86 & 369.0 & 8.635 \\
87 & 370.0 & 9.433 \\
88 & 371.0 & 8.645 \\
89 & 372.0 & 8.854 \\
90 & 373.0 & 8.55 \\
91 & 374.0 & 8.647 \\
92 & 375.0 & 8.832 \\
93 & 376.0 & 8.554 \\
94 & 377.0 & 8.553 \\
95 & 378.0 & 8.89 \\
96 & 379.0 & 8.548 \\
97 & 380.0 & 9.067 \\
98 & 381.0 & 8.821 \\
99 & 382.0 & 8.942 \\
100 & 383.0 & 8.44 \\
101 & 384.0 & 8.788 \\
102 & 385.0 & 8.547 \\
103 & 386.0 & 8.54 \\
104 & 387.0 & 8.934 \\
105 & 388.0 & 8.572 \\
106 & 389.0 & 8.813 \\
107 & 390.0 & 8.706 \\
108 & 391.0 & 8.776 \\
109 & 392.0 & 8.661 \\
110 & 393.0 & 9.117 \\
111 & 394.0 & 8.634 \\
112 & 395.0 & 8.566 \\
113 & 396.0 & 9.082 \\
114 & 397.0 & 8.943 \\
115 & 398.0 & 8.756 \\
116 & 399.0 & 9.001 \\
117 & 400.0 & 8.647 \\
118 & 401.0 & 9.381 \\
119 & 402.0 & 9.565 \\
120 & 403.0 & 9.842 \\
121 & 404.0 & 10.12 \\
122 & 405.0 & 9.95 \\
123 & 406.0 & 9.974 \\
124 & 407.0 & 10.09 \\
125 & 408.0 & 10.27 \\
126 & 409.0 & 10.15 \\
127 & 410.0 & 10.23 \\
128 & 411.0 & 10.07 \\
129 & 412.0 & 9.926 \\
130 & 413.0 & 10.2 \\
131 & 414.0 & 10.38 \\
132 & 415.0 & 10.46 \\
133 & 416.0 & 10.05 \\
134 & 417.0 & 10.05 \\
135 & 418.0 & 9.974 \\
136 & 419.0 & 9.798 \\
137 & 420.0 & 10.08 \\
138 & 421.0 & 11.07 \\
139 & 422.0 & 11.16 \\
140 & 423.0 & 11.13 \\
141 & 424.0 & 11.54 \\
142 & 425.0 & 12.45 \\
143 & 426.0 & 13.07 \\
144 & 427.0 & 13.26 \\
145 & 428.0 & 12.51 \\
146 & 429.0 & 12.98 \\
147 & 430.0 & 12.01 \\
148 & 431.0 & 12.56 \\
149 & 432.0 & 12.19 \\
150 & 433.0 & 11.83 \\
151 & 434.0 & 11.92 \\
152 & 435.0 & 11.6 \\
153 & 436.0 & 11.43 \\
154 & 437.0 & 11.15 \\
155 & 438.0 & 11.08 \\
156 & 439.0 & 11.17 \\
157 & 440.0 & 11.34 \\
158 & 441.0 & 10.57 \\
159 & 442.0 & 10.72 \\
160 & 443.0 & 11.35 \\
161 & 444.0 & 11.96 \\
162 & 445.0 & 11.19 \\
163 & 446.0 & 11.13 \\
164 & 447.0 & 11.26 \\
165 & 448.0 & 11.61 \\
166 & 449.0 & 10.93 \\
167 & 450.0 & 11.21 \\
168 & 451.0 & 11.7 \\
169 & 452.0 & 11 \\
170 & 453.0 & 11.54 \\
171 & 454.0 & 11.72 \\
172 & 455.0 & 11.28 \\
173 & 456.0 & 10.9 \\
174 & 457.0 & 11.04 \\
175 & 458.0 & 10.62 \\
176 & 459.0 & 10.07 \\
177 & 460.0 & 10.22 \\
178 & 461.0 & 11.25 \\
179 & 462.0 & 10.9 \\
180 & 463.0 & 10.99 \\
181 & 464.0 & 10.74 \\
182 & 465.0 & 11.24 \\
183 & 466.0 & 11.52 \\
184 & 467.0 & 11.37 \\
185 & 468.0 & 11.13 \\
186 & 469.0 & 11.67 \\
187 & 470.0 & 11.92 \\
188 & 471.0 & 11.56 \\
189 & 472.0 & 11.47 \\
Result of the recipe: 0.14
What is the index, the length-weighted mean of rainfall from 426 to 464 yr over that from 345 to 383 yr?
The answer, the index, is 1.3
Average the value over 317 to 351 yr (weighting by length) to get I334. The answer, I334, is 9.79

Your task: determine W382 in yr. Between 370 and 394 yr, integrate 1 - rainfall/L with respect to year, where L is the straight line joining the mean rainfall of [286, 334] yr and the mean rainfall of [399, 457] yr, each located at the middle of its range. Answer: 4.4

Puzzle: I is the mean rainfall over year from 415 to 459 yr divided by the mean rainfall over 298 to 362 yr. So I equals 1.18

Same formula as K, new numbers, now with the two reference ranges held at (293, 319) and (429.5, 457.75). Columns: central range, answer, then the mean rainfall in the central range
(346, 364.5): 0.19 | 8.87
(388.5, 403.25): 0.22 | 8.95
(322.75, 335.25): 0.02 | 10.1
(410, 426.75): 0.04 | 10.7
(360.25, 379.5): 0.22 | 8.68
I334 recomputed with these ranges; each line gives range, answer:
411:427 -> 10.8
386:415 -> 9.41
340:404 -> 8.89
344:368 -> 8.88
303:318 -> 9.55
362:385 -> 8.71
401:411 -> 9.99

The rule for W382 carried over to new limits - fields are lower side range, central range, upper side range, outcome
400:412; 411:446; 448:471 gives -2.8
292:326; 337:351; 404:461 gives 1.5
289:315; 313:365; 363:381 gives -0.9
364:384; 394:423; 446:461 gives -0.3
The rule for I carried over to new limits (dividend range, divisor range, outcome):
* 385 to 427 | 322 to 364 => 1.05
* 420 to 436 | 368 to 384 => 1.37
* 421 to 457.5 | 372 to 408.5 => 1.29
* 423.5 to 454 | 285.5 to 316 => 1.15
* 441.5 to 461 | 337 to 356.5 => 1.21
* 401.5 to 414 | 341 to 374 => 1.13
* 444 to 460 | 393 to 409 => 1.19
